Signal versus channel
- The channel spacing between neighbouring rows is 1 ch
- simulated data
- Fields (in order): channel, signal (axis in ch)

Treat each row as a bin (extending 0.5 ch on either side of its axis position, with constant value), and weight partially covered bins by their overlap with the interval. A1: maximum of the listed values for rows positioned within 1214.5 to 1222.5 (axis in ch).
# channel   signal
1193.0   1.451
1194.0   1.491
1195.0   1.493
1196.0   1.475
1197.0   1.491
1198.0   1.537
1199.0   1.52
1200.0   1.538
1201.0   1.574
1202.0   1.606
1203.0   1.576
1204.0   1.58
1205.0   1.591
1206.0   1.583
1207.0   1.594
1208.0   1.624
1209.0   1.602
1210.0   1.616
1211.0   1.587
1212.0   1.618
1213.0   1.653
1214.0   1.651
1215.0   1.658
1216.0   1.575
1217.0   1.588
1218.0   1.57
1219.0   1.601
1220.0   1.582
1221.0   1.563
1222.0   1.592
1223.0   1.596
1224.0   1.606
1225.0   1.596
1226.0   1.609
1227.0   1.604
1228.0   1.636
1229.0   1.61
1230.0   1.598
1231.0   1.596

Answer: 1.658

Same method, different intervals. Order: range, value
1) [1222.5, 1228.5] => 1.636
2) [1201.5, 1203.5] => 1.606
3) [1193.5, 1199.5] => 1.537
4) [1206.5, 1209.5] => 1.624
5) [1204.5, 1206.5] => 1.591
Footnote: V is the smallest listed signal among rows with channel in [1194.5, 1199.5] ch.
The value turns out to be 1.475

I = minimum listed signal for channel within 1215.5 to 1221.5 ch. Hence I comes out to 1.563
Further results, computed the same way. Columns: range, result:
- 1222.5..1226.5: 1.596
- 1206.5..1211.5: 1.587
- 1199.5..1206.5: 1.538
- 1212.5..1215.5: 1.651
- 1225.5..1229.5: 1.604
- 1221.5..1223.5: 1.592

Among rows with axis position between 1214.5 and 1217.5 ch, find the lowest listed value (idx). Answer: 1.575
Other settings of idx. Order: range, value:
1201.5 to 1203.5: 1.576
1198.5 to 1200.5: 1.52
